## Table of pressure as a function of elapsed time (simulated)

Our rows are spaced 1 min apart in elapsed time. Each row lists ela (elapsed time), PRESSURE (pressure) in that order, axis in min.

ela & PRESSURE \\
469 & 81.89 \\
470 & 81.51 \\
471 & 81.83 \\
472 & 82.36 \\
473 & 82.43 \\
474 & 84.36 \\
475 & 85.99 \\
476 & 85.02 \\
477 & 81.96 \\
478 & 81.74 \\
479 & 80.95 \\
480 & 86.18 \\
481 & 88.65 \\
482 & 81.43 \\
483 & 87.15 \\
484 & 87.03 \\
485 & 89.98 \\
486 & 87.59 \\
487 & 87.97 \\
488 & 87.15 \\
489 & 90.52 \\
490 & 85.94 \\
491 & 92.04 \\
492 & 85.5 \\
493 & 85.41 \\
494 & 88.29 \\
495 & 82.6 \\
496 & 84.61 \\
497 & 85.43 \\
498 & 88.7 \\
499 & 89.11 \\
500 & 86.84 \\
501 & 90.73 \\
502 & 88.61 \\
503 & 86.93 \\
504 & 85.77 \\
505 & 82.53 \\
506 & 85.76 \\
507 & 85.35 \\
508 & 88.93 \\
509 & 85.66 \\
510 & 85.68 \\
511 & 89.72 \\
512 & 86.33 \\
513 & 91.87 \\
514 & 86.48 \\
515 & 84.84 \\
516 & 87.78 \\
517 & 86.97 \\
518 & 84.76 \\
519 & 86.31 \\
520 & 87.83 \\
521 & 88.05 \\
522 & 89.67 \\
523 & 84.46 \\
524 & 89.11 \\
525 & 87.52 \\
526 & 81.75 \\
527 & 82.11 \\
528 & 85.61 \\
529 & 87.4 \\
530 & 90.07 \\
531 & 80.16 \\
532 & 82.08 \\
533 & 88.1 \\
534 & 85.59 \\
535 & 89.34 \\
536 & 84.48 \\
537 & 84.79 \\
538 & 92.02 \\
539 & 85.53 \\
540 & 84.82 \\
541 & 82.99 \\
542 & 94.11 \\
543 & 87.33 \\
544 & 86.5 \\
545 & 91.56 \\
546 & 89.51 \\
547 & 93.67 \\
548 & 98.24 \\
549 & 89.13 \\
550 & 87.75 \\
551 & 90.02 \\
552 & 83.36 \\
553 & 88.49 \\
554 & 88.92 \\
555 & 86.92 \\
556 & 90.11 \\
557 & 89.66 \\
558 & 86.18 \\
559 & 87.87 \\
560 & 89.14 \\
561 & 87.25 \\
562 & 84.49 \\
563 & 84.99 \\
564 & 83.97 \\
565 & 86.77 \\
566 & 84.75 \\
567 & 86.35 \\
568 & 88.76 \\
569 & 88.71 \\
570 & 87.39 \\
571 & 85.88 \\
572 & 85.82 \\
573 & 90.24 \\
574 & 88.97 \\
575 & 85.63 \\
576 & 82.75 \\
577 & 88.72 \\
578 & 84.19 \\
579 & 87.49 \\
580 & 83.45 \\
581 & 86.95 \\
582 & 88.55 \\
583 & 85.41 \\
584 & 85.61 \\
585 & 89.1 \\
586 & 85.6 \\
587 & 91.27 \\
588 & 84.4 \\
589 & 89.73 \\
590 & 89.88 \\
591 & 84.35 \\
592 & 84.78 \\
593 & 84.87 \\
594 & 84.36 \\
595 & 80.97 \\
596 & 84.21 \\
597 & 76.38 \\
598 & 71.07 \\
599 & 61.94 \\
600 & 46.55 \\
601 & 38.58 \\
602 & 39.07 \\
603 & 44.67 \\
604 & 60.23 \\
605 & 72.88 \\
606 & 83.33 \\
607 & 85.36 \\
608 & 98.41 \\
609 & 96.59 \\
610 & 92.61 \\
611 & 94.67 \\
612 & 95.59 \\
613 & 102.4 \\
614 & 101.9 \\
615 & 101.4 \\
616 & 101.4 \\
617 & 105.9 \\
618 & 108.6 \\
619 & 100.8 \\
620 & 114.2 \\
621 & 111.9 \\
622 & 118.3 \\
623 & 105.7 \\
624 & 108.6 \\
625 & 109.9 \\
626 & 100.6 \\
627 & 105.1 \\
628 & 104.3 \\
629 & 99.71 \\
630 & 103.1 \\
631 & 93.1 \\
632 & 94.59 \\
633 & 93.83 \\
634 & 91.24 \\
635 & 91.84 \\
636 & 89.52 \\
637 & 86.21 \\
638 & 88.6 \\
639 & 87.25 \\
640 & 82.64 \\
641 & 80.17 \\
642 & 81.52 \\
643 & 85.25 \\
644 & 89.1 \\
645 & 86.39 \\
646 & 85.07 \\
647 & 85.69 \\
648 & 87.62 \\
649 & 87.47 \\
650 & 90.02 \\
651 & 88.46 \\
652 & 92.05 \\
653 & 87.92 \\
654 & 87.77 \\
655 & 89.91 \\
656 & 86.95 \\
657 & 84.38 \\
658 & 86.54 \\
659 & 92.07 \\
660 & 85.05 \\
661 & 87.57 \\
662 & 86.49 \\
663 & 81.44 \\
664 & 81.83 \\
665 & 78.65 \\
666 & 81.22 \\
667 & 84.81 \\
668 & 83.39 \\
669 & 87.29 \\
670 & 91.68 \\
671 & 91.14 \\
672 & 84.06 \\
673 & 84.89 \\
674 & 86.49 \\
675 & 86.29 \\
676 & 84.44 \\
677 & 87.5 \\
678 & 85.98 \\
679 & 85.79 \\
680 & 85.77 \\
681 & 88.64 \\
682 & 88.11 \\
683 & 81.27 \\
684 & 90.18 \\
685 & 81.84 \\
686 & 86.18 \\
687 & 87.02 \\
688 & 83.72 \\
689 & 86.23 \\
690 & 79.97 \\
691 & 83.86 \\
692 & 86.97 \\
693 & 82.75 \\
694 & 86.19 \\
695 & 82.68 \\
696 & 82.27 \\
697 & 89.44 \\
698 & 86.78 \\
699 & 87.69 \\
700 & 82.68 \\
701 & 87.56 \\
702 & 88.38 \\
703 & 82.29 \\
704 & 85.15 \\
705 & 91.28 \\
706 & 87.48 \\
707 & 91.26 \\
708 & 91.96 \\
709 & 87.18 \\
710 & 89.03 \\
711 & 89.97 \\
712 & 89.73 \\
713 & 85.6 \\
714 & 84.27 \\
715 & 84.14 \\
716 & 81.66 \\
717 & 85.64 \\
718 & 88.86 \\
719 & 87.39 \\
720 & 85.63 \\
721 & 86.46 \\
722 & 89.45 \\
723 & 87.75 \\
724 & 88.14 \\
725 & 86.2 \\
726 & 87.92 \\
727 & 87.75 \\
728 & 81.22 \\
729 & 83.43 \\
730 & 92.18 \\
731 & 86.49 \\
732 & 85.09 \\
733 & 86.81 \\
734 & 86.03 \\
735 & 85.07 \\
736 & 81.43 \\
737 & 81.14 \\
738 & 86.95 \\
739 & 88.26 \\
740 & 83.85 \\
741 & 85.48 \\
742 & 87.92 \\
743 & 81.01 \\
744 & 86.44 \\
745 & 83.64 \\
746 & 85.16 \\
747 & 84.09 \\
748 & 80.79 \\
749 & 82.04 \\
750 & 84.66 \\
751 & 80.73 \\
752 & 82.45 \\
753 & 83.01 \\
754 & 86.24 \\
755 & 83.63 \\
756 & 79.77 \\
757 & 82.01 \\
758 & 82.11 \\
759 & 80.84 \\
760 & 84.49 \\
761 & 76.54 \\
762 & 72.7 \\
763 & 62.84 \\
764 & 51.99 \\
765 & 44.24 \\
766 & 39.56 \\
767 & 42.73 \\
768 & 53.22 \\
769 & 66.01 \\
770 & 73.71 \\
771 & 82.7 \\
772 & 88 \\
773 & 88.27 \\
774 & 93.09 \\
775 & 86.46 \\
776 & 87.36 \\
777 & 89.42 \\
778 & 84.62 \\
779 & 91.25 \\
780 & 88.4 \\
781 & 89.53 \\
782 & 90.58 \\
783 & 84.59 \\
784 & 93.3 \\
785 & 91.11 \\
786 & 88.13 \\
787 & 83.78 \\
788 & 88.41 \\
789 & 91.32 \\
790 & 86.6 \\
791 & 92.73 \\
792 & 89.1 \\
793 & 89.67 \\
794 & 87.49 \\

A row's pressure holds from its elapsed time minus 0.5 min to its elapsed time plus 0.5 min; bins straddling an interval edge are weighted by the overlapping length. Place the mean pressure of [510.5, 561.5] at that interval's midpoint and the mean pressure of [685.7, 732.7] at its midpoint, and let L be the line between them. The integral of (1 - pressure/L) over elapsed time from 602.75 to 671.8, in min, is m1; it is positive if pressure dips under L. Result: -3.6 min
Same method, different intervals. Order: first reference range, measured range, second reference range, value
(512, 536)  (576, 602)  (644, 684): 1.94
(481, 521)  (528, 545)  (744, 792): -0.11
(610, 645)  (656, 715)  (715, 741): 3.14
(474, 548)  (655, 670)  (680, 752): 0.14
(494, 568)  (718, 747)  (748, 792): -1.70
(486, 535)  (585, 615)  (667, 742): 2.23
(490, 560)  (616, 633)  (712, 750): -3.62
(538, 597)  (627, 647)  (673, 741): -0.87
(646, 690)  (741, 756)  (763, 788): -0.68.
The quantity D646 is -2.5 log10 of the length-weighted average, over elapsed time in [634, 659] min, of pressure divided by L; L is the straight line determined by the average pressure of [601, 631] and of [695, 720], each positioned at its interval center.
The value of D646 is 0.06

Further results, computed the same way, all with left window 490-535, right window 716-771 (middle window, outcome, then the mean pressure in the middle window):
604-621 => -0.16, 96.6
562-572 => -0.02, 86.3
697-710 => -0.08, 87.6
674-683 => -0.06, 86.3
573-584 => -0.02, 86.4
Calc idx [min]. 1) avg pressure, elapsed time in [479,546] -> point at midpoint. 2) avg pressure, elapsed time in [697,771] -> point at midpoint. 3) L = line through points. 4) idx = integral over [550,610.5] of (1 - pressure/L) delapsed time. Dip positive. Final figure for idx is 1.9 min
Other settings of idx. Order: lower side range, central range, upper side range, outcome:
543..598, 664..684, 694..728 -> 0.3 min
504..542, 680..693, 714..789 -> -0.3 min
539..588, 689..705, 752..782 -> -1.0 min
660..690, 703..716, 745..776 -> -1.0 min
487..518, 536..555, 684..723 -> -0.4 min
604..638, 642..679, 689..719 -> 2.4 min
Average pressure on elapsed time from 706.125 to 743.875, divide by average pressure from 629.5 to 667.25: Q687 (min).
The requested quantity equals 0.99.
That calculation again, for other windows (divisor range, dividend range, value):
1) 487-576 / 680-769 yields 0.95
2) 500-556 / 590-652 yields 1.02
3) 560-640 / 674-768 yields 0.94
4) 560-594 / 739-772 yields 0.88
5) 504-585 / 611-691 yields 1.05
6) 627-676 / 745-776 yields 0.86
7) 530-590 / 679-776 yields 0.95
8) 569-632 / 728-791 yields 0.92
